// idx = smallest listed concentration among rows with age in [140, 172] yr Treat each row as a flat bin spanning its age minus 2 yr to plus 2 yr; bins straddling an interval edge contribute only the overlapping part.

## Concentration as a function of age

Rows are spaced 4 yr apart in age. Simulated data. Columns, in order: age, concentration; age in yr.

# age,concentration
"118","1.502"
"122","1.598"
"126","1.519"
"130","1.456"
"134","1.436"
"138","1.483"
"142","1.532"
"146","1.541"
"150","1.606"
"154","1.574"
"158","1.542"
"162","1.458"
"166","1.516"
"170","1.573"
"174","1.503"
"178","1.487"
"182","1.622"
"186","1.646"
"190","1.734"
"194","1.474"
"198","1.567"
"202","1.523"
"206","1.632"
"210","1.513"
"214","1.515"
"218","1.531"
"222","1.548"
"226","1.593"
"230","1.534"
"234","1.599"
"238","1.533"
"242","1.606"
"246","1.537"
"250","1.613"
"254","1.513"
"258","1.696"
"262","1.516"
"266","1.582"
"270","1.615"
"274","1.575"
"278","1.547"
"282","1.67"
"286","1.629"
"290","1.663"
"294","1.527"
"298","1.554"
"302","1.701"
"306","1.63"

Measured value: 1.458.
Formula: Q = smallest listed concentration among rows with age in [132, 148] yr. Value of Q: 1.436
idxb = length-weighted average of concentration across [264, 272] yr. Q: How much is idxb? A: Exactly 1.6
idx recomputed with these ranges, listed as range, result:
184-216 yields 1.474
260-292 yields 1.516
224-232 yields 1.534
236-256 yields 1.513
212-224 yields 1.515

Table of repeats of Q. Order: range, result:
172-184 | 1.487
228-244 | 1.533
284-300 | 1.527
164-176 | 1.503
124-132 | 1.456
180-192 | 1.622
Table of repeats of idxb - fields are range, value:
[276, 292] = 1.63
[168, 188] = 1.57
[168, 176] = 1.54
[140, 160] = 1.56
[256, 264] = 1.61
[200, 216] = 1.55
